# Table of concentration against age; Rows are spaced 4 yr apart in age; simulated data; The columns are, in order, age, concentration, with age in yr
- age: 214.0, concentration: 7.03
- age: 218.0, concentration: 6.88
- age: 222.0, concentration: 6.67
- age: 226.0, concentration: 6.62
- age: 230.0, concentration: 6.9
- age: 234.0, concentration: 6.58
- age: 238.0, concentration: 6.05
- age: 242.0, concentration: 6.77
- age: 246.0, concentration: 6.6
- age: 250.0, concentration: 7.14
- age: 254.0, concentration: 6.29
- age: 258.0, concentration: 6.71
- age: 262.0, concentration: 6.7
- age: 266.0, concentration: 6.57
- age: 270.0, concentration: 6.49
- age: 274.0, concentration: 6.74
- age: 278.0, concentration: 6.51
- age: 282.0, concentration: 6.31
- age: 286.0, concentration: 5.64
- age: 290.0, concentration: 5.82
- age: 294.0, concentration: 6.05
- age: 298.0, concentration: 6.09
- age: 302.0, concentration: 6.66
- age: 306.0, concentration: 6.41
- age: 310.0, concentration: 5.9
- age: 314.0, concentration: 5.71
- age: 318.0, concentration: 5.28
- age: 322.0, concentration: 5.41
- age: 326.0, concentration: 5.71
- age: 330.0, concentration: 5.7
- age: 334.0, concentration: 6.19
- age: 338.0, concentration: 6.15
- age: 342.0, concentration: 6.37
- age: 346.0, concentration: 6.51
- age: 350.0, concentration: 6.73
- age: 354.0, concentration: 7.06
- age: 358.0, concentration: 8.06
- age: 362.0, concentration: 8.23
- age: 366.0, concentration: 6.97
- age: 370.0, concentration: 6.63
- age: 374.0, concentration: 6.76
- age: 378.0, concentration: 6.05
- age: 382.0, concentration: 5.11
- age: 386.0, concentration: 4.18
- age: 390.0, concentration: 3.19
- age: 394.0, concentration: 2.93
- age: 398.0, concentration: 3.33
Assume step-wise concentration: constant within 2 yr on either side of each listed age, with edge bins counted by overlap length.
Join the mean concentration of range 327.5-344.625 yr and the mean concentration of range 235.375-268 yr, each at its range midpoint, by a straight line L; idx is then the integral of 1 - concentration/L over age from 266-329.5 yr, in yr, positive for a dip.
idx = 2.79 yr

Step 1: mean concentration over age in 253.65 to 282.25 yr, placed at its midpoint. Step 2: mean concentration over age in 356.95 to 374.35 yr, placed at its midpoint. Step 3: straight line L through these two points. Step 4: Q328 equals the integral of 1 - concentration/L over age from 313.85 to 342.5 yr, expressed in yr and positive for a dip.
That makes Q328 5.1 yr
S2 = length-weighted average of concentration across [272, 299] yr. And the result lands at 6.17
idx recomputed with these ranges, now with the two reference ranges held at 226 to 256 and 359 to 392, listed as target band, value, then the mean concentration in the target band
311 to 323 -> 1.42 yr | 5.51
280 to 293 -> 0.94 yr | 5.93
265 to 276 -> -0.22 yr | 6.6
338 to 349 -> -0.54 yr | 6.41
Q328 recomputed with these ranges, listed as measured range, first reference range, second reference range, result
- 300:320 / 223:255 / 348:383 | 2.3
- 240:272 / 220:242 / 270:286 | -0.8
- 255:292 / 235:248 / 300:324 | -1.0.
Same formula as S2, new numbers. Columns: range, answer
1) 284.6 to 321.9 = 5.93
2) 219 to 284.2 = 6.6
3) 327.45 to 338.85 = 5.98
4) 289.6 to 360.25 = 6.23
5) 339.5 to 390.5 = 6.39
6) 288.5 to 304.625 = 6.18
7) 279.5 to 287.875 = 6.01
